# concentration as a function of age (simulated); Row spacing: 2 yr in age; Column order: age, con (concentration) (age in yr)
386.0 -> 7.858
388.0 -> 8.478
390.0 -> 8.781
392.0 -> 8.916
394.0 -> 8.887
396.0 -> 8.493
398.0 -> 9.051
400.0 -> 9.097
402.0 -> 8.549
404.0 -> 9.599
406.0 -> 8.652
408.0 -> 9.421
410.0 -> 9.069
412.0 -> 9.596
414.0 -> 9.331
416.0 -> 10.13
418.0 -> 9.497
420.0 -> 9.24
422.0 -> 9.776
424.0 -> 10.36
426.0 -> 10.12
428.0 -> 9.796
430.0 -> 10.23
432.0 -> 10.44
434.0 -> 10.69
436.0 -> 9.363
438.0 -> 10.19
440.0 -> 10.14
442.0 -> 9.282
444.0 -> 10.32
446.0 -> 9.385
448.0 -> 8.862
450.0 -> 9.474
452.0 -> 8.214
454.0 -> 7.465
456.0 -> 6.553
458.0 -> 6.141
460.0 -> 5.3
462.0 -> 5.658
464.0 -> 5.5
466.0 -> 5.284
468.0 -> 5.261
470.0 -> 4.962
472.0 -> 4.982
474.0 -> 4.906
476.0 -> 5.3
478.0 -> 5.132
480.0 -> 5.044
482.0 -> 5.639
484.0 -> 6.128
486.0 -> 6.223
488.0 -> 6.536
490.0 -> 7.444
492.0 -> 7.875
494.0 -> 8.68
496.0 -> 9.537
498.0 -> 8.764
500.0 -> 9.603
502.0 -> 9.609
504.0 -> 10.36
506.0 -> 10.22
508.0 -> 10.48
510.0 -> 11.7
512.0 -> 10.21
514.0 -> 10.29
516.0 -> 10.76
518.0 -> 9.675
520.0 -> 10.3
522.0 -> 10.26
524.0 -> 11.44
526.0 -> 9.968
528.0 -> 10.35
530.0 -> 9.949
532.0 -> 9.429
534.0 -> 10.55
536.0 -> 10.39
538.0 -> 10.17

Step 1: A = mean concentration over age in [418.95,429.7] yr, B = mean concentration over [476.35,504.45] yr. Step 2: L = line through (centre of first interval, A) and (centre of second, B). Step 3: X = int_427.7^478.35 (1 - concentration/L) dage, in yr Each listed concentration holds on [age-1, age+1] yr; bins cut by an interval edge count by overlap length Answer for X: 7.4 yr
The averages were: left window 9.88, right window 7.51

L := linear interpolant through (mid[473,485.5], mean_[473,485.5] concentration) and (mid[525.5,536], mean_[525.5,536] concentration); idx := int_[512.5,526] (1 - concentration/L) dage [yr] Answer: -2.06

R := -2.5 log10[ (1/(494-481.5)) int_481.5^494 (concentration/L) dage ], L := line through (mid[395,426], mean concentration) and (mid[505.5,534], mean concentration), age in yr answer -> 0.420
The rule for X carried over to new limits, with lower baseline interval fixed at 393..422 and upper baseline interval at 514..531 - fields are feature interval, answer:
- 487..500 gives 2.3 yr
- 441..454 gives 0.6 yr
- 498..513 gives -0.1 yr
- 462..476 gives 6.6 yr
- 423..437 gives -1.1 yr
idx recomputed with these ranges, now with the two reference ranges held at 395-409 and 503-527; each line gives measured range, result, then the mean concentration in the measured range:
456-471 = 6.5 yr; 5.52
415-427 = -0.8 yr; 9.85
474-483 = 4.3 yr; 5.24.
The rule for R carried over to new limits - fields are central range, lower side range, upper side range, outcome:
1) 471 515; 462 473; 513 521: 0.00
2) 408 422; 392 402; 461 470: -0.20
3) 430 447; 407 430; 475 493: -0.16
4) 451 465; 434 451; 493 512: 0.46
